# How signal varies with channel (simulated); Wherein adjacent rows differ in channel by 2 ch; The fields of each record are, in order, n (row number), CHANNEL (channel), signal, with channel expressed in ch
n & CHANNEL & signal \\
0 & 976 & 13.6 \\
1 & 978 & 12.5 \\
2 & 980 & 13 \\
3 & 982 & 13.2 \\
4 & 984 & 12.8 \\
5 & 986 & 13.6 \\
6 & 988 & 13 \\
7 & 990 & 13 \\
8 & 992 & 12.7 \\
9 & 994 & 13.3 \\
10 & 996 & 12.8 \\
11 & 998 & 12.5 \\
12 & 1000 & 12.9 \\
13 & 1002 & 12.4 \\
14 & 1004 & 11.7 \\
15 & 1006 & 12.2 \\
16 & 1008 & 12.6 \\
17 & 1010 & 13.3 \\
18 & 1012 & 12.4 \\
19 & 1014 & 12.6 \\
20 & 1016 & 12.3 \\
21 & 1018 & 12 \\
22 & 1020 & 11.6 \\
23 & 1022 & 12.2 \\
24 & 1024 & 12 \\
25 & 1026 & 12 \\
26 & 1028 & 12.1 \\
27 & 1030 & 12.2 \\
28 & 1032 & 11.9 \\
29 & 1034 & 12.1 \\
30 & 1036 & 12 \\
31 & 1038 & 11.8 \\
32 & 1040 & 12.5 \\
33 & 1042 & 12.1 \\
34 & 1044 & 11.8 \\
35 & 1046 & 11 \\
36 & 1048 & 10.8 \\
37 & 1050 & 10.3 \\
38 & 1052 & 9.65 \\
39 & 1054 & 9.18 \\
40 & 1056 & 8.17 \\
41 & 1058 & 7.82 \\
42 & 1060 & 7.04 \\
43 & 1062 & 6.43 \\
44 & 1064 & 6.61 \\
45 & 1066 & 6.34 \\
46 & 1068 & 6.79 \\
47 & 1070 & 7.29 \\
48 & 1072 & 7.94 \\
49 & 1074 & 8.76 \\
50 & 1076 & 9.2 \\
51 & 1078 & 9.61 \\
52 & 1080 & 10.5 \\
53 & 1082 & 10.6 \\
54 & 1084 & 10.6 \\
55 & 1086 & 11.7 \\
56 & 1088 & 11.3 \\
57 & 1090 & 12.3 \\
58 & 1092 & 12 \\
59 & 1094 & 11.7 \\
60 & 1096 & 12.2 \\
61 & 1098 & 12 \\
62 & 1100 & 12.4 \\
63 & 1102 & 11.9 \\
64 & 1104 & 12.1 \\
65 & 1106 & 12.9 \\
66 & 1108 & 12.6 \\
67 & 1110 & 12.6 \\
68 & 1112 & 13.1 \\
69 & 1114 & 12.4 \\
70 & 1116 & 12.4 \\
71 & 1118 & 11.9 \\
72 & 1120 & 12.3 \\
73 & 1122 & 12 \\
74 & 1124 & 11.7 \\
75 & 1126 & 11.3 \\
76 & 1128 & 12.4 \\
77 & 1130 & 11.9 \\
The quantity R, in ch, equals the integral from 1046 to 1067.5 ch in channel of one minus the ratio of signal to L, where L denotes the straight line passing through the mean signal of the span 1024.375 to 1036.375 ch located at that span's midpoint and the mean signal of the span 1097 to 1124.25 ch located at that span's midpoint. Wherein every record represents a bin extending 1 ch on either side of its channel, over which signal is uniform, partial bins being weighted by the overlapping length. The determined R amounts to 6.7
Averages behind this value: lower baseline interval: 12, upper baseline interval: 12.3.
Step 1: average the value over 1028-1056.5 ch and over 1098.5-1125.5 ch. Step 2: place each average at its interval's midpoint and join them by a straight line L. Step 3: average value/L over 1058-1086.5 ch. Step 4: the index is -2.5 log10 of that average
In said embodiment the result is 0.35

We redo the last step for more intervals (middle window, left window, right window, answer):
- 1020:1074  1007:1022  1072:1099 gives 0.173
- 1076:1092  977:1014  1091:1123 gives 0.138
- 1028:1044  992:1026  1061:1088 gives -0.111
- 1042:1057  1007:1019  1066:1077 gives -0.068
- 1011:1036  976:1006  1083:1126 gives 0.044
